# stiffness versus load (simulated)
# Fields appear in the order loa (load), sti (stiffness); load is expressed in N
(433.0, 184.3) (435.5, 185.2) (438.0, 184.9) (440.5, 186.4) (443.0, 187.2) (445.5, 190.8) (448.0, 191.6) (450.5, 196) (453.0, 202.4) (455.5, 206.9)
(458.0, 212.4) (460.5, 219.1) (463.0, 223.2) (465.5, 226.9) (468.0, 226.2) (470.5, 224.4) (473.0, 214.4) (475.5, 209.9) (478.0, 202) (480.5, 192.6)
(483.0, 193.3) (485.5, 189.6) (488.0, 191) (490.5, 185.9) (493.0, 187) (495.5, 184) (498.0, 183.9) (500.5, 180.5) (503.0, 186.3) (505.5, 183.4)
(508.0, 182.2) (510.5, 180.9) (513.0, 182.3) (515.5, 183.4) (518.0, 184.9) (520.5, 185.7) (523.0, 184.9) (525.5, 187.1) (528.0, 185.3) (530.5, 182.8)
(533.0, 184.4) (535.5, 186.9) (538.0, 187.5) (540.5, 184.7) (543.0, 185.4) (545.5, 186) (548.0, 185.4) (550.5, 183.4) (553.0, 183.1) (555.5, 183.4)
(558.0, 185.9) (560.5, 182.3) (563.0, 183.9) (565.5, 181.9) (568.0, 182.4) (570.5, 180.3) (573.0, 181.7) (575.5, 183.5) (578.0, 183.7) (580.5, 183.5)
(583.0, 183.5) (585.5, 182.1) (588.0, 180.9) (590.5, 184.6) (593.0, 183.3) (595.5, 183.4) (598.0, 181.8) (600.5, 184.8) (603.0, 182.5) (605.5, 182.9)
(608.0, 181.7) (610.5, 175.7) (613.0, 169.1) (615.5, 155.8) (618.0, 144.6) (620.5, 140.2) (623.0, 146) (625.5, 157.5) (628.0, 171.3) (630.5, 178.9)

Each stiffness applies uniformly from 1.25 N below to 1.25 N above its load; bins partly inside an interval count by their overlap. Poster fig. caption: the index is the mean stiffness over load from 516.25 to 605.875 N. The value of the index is 184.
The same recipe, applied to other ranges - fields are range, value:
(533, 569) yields 184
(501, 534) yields 184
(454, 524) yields 197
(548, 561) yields 184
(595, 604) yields 183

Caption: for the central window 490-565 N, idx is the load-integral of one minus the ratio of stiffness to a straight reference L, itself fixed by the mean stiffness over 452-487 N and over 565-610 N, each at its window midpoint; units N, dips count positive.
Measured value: 4.6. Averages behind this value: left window 210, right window 183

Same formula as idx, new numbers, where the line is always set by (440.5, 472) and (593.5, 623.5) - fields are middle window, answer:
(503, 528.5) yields 1.2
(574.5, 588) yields -0.5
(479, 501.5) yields 1.3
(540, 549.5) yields 0.0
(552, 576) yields -0.2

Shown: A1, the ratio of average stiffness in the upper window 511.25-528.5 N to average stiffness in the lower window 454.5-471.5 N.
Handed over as 0.84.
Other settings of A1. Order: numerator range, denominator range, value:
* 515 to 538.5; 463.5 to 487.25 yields 0.89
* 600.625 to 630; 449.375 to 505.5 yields 0.82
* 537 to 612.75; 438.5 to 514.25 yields 0.93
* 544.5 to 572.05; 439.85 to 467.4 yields 0.90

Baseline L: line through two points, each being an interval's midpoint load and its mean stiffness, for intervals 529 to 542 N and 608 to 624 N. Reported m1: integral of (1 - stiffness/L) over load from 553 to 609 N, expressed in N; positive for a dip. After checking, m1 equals -4.5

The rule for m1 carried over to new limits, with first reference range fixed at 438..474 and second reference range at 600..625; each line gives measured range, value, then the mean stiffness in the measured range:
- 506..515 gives 0.5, 182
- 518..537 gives 0.3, 185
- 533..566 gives -0.5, 185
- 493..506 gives 0.8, 184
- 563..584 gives -0.8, 183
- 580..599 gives -1.3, 183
